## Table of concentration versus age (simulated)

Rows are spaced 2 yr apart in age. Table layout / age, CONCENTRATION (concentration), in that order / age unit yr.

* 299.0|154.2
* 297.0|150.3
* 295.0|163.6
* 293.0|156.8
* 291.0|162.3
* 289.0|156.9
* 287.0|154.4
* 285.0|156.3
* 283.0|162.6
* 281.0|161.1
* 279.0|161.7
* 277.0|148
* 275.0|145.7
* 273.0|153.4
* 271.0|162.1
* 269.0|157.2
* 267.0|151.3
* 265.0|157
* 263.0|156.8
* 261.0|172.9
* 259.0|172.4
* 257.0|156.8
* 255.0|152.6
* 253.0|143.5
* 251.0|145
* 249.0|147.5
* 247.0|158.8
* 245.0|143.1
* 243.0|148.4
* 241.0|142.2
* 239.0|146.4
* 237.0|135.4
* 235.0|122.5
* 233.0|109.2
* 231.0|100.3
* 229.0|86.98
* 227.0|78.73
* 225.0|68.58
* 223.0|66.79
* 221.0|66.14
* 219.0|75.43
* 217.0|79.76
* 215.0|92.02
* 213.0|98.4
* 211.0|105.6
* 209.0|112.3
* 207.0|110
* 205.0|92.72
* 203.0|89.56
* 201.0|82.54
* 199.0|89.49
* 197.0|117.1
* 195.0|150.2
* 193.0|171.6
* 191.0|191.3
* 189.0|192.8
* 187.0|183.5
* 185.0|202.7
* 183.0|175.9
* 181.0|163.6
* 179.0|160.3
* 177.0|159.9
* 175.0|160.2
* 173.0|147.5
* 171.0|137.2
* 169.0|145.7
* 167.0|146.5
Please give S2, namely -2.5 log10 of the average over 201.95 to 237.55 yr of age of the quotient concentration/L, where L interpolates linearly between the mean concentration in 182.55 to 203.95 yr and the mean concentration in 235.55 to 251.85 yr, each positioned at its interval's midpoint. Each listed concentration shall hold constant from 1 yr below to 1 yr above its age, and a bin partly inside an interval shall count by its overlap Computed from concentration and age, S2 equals 0.49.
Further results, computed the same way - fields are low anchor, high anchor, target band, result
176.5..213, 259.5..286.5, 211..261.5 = 0.25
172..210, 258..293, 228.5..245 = 0.20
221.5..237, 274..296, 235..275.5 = -0.24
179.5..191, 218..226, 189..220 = 0.09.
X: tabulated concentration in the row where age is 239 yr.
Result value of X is 146.4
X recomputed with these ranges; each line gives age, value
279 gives 161.7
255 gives 152.6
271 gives 162.1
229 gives 86.98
